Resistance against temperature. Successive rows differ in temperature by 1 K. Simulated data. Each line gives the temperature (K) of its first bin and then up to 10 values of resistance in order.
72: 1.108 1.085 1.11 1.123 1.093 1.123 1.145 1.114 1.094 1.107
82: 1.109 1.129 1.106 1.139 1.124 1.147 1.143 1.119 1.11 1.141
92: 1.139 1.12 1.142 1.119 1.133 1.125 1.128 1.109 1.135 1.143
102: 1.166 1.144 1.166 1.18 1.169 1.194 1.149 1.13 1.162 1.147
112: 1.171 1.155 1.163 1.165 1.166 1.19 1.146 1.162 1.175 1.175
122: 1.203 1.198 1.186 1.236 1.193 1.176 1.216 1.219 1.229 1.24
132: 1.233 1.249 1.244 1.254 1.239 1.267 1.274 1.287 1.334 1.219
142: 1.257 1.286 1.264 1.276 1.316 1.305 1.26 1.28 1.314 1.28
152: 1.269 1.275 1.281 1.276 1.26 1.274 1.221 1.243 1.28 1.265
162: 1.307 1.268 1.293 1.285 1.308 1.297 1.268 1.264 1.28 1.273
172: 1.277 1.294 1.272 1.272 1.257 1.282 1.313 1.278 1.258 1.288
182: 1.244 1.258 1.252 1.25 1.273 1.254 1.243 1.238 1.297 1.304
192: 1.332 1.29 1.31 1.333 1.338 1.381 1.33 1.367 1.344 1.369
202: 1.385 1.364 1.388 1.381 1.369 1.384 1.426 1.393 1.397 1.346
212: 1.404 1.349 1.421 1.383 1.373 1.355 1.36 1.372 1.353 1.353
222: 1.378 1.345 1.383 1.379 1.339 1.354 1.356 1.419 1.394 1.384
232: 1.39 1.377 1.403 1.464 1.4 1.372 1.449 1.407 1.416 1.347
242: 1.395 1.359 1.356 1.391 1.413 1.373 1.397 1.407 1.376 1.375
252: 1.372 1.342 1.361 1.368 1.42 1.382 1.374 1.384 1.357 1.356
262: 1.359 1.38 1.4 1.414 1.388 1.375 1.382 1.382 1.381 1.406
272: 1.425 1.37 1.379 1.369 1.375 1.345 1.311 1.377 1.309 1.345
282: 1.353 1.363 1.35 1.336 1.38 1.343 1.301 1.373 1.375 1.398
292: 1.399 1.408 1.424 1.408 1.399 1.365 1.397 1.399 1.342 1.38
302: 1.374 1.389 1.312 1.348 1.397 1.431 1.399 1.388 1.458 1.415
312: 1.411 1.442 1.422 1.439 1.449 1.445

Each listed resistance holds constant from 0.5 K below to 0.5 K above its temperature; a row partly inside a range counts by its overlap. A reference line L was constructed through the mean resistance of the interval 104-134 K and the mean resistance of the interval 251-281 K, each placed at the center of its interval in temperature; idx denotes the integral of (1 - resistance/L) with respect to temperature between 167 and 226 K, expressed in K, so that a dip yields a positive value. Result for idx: -1.88 K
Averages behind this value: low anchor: 1.19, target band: 1.33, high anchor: 1.37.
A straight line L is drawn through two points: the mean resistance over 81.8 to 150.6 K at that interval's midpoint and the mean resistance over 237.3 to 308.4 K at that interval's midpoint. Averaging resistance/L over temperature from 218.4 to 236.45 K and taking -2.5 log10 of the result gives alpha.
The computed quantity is -0.046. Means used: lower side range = 1.19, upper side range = 1.38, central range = 1.38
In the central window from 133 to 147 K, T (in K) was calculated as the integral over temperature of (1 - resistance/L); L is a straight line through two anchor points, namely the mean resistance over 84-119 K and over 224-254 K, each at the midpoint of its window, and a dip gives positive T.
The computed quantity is -0.67 K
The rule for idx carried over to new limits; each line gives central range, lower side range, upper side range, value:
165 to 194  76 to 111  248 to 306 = -0.7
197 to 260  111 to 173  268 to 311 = -2.8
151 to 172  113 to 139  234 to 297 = -0.4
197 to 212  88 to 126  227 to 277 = -0.7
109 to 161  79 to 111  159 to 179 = -0.8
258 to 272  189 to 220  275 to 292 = -0.3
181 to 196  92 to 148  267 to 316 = -0.1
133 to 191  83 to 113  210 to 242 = -0.5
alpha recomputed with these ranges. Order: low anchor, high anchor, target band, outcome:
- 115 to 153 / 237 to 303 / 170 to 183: 0.01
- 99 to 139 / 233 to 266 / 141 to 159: -0.03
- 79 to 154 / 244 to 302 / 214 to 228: -0.04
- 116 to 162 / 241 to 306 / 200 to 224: -0.05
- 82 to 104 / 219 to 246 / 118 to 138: -0.02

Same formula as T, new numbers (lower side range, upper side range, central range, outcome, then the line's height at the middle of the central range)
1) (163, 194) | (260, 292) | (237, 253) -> -0.57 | 1.34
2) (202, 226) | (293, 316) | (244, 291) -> 0.59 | 1.39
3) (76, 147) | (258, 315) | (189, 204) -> -0.71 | 1.28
